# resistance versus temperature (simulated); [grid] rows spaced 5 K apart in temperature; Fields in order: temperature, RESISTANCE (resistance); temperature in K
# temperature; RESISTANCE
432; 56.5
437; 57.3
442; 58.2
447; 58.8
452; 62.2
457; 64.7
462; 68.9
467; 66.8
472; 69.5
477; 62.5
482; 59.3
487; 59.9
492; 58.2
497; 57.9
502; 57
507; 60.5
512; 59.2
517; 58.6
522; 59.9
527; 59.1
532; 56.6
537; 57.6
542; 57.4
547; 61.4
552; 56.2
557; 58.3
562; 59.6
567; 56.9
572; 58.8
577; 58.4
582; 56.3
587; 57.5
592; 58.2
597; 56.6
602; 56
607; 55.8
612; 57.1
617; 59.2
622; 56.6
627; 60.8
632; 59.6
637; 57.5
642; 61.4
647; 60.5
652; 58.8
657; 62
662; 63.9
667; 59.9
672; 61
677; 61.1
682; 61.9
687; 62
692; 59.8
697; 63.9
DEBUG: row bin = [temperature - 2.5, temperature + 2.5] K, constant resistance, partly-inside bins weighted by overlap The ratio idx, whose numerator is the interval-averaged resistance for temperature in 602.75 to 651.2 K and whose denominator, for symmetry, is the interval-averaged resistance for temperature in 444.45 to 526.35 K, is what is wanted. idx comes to 0.95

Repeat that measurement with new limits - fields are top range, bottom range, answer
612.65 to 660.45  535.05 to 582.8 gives 1.02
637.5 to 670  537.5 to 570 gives 1.04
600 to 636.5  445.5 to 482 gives 0.90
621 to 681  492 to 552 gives 1.03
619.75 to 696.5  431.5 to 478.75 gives 0.96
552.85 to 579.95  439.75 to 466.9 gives 0.92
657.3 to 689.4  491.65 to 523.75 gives 1.05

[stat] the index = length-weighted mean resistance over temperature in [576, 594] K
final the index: 57.5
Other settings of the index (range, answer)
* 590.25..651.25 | 58.3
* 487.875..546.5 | 58.5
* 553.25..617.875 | 57.5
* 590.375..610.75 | 56.6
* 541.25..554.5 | 58.5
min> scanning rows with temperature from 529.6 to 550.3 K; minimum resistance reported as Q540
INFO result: 56.6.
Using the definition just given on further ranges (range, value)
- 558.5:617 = 55.8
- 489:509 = 57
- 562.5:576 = 56.9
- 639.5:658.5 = 58.8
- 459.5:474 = 66.8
